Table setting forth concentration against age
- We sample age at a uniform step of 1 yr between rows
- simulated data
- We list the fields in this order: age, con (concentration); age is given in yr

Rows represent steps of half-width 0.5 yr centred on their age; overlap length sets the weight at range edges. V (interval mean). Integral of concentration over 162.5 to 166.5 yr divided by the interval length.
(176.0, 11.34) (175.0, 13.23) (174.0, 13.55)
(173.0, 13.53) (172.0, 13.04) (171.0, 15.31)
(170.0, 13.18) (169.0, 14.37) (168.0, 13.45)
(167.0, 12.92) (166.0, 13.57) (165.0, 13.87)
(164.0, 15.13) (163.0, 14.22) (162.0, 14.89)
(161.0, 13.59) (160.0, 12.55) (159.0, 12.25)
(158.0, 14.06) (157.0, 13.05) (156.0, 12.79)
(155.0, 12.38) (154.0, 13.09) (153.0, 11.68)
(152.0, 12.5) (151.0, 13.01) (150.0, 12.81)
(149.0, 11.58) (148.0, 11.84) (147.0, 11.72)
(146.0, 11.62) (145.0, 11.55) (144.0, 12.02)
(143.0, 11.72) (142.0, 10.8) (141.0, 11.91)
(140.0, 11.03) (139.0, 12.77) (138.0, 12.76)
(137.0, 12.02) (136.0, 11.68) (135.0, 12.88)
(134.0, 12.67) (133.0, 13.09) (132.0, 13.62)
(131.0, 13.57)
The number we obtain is 14.2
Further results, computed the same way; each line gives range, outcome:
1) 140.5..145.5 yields 11.6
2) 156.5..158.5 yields 13.6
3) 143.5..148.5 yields 11.8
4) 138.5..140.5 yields 11.9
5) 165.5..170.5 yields 13.5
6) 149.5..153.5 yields 12.5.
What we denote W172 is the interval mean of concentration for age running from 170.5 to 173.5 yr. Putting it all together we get 14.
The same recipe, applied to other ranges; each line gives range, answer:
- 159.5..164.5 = 14.1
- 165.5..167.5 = 13.2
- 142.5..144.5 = 11.9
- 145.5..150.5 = 11.9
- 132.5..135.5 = 12.9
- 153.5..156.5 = 12.8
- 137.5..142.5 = 11.9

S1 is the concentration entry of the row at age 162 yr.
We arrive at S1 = 14.89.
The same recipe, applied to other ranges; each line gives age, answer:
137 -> 12.02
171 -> 15.31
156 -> 12.79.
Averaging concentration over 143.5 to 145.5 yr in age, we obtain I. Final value 11.8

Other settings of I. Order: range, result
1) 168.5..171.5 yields 14.3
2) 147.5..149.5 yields 11.7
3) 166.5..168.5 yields 13.2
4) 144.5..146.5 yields 11.6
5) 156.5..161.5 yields 13.1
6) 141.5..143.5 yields 11.3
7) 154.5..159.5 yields 12.9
